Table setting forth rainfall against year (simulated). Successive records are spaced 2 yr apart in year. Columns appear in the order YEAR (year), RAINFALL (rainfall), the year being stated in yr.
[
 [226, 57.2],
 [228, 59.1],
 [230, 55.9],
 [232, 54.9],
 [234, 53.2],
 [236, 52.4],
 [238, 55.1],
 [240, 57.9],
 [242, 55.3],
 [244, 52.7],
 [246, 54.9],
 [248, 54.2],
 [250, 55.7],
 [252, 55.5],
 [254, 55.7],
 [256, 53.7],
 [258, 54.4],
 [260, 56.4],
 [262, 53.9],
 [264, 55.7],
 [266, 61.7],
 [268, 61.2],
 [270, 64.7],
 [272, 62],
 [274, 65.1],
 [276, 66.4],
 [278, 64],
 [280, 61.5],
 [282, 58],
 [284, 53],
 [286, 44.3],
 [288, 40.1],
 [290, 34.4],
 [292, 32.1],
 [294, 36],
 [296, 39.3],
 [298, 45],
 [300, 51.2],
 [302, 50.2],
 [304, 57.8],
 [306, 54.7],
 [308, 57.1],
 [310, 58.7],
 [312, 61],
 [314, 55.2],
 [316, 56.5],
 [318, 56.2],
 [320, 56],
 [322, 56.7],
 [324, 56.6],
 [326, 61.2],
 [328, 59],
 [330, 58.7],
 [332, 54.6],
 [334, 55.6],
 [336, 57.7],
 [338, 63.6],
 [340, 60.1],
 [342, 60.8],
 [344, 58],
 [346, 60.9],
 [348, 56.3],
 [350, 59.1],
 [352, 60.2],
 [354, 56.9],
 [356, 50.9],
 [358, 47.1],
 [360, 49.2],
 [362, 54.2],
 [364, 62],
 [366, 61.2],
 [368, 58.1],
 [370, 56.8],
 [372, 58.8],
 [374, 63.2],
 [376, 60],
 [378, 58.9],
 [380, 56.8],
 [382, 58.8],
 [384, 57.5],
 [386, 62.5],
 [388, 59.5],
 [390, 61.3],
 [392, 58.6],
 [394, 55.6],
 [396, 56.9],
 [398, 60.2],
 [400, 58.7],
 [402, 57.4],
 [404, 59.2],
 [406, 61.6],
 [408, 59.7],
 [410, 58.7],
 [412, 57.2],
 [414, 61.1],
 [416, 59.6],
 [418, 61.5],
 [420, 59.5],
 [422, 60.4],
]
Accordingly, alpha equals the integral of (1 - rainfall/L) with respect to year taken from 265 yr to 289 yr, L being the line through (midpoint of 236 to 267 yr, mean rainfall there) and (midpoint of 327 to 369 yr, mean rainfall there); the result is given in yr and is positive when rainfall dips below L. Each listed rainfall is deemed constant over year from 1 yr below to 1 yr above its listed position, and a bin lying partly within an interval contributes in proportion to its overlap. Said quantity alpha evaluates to -1.11 yr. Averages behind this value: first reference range 55.4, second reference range 57.3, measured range 58.5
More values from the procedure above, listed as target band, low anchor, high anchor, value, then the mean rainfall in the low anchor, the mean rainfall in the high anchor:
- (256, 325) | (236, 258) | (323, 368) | 2.5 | 54.9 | 57.5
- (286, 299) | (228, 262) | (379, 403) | 4.1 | 55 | 58.6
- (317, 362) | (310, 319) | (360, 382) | 0.7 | 57.4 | 58.5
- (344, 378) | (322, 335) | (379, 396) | 0.5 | 57.5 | 58.7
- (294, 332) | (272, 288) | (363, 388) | 2.6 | 57.9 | 59.5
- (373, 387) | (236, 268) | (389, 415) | -0.3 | 55.6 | 58.9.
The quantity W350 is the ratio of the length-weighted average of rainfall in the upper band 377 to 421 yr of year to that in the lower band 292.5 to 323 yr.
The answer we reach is 1.13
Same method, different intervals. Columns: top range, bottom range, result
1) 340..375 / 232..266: 1.04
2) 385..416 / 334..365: 1.04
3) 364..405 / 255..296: 1.10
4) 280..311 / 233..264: 0.87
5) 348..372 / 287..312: 1.19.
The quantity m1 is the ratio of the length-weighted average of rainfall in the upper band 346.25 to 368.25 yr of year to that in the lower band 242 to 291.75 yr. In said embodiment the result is 1.0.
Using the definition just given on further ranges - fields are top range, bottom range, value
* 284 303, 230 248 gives 0.77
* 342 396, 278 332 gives 1.11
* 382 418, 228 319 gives 1.09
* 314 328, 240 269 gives 1.02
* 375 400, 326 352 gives 1.00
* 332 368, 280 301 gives 1.29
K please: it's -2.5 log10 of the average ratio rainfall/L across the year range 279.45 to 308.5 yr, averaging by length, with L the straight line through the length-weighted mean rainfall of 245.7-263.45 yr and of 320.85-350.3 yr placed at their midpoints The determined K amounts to 0.20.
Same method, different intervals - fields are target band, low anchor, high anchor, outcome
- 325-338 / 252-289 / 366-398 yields 0.00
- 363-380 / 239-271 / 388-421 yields -0.02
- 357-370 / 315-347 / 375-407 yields 0.06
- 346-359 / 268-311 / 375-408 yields 0.02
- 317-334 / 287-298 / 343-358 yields -0.19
